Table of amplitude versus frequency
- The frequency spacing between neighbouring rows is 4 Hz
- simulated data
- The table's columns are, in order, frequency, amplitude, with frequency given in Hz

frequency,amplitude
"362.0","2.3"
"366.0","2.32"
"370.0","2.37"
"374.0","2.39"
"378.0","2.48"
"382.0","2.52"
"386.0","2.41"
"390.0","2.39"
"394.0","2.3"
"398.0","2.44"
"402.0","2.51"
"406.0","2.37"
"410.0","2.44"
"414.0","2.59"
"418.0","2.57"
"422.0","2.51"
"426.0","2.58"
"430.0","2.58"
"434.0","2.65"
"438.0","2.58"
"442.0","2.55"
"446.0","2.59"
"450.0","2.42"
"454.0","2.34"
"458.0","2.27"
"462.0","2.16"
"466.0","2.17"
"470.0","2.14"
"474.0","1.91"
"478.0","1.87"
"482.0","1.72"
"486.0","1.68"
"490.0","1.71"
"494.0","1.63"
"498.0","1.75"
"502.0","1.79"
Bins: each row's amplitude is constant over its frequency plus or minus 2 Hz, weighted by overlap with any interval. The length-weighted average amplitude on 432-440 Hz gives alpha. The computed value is 2.62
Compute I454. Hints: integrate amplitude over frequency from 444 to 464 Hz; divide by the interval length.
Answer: 2.36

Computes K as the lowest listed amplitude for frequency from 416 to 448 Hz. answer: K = 2.51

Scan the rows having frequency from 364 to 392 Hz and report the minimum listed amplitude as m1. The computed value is 2.32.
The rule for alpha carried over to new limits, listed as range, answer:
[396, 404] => 2.47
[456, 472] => 2.19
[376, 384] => 2.5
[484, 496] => 1.67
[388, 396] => 2.34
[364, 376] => 2.36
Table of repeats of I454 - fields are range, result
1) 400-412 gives 2.44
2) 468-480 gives 1.97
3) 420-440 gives 2.58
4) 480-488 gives 1.7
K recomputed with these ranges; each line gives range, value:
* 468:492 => 1.68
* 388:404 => 2.3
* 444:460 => 2.27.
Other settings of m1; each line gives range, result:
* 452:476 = 1.91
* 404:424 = 2.37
